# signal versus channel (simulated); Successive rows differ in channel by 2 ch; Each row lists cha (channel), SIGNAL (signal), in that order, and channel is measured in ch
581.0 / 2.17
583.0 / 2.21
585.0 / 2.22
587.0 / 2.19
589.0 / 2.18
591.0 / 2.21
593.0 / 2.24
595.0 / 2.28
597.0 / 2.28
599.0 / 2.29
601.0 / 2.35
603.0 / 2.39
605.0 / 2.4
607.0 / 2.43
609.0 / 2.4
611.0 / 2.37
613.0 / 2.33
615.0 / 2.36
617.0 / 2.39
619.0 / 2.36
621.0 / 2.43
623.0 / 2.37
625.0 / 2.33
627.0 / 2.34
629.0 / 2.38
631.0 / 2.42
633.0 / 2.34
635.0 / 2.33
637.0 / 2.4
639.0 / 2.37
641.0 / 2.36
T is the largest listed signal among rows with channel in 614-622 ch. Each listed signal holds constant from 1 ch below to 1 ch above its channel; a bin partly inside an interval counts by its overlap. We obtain 2.43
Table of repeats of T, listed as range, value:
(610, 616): 2.37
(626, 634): 2.42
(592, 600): 2.29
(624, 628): 2.34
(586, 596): 2.28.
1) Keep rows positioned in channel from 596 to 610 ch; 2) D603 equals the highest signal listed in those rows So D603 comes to 2.43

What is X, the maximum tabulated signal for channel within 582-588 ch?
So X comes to 2.22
